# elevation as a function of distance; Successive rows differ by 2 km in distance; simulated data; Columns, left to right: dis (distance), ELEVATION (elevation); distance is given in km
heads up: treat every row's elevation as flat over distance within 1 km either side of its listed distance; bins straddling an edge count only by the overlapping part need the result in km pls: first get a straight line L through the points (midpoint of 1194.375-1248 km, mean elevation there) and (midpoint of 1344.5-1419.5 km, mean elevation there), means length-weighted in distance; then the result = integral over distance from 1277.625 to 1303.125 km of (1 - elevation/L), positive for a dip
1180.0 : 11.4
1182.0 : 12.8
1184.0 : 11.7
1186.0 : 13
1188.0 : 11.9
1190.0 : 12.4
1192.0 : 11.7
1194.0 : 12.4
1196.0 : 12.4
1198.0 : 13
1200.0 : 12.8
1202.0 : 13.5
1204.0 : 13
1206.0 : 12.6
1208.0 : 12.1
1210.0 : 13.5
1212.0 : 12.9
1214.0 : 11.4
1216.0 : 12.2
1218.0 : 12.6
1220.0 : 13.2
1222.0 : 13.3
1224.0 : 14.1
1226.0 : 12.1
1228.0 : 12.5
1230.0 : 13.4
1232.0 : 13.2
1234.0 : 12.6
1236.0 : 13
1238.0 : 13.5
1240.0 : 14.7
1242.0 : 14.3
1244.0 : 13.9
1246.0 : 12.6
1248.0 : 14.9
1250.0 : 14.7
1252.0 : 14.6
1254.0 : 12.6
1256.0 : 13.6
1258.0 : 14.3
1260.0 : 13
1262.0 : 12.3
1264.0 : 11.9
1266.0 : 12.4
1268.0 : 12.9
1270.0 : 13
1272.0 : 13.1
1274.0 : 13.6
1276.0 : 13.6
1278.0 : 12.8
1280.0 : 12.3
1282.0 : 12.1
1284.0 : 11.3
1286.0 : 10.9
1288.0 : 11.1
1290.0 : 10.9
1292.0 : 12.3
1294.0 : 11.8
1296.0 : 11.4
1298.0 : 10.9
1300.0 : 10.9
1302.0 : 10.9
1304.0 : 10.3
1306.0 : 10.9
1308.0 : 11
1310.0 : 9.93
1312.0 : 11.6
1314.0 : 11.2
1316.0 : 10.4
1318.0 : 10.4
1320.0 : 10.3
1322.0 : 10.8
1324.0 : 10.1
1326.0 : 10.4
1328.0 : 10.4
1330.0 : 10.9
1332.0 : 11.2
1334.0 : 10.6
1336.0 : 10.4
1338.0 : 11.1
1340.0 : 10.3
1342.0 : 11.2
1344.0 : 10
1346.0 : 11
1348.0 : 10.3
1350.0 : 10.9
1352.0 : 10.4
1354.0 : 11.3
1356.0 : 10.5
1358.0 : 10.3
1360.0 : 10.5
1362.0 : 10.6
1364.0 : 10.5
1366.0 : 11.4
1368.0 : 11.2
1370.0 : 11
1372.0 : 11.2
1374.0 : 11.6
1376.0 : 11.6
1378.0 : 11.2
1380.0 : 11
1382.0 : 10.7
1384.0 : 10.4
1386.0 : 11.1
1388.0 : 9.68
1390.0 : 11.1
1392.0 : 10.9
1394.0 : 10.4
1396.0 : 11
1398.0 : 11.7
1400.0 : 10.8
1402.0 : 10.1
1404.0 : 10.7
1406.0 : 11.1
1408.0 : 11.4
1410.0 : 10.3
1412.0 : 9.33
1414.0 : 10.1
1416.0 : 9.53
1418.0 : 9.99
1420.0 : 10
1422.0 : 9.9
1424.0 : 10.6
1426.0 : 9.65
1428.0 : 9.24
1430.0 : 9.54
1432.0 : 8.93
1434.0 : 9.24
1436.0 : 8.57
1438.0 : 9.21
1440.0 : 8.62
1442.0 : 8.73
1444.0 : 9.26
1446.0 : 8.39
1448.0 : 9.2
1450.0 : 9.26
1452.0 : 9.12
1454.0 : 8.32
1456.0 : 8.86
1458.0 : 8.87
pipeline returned 1.2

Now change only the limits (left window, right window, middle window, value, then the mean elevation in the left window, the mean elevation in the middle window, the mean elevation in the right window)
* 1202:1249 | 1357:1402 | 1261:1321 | 2.8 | 13.1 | 11.6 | 10.9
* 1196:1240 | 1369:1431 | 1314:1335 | 1.7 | 12.9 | 10.6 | 10.5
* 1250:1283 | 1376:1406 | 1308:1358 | 5.1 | 13.1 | 10.7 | 10.8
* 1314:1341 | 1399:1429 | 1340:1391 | -2.0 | 10.6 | 10.8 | 10.2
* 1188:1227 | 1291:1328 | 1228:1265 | -4.6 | 12.7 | 13.5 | 10.9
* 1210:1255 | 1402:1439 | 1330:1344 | 0.8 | 13.3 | 10.8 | 9.86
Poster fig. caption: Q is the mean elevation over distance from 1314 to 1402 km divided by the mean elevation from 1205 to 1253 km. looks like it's 0.81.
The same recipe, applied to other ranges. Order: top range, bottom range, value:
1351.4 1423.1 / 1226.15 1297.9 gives 0.83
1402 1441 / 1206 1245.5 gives 0.75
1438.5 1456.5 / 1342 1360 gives 0.84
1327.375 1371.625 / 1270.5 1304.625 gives 0.91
